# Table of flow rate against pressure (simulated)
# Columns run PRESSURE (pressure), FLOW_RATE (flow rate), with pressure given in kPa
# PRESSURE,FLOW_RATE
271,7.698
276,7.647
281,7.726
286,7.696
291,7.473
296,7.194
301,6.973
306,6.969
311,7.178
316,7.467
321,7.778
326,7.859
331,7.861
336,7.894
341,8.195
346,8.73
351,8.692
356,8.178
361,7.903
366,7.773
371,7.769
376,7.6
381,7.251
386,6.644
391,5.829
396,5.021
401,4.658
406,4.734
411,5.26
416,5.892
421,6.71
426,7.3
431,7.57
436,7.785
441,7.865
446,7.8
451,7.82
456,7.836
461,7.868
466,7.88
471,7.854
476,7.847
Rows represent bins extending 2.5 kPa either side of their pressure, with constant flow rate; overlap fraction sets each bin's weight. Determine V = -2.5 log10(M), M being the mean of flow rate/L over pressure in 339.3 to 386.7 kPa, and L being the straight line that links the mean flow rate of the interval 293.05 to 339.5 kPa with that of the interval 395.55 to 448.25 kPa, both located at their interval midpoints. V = -0.13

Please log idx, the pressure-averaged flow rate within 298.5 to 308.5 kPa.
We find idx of 6.97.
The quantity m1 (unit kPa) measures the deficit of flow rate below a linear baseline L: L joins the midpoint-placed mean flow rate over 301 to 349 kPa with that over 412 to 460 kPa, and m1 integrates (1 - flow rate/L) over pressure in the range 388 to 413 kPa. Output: 7.8 kPa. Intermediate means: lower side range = 7.74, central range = 5.13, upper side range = 7.35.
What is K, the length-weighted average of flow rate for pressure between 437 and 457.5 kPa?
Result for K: 7.83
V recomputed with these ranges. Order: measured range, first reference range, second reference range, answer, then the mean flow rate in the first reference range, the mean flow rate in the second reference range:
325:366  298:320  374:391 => -0.15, 7.19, 6.96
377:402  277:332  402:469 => 0.19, 7.46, 7.05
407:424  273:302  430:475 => 0.30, 7.48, 7.82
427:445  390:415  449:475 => -0.16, 5.1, 7.85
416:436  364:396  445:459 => 0.06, 6.97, 7.82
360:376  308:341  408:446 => -0.06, 7.7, 6.94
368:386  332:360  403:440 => 0.02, 8.29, 6.5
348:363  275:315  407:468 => -0.14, 7.35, 7.23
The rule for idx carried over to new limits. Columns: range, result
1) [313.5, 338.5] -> 7.77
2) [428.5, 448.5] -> 7.76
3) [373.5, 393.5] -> 6.83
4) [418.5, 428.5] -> 7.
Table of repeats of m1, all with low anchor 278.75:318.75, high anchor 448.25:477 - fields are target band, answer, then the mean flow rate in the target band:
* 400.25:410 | 3.7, 4.79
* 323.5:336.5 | -0.8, 7.87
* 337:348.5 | -1.4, 8.39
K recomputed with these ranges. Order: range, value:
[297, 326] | 7.32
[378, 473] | 6.82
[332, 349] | 8.25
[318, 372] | 8.06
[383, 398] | 5.91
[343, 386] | 7.91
